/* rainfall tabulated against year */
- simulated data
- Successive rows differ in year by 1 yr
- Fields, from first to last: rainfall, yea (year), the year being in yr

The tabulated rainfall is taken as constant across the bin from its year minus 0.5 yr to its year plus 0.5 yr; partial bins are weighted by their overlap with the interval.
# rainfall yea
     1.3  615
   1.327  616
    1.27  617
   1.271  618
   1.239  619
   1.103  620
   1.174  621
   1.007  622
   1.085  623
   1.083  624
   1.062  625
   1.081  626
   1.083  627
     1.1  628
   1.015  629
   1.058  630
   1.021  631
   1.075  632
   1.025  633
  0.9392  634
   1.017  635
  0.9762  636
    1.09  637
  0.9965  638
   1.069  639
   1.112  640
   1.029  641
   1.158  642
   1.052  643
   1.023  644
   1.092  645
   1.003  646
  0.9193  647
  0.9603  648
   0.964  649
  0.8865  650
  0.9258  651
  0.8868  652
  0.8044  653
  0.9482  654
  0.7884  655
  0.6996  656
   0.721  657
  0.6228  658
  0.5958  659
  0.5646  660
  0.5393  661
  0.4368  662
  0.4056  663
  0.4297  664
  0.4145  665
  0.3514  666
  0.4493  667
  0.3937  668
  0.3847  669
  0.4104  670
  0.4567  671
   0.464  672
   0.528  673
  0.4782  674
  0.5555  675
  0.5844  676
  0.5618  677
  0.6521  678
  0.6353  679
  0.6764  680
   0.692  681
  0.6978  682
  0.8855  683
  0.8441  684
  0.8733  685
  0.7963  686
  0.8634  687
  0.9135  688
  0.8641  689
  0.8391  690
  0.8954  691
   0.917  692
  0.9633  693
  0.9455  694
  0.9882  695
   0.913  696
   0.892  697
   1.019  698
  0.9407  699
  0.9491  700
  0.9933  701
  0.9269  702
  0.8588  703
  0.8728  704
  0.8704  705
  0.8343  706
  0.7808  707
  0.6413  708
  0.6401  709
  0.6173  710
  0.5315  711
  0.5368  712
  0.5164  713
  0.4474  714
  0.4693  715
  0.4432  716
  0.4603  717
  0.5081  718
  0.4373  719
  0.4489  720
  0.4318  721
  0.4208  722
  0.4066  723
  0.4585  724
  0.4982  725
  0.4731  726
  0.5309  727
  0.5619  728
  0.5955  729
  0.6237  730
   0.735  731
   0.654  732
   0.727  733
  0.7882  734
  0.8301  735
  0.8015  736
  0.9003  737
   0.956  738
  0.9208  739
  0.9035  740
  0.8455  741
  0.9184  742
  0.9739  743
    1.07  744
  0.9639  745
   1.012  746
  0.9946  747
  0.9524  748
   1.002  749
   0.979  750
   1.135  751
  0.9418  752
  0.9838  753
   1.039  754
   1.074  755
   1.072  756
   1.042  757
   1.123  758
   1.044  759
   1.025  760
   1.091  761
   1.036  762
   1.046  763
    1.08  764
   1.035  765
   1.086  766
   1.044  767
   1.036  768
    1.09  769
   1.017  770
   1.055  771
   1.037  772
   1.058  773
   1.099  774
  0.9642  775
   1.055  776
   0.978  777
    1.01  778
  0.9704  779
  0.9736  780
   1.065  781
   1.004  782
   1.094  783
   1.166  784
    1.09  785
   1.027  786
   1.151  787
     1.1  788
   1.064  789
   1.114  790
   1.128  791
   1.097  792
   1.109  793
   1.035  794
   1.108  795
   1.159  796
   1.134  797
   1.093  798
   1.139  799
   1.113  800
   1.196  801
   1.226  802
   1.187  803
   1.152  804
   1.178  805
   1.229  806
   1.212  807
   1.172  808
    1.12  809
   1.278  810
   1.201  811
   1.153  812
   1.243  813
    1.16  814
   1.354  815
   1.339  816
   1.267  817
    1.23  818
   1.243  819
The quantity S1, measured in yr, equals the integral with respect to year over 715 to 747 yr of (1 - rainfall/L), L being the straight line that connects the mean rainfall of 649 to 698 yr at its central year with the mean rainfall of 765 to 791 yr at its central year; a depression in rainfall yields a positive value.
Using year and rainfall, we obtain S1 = 7.6 yr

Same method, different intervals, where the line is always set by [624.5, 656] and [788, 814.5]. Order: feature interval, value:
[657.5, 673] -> 8.5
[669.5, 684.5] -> 6.2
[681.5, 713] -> 6.5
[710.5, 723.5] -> 7.4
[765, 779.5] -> 1.2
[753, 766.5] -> 0.7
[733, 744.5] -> 2.1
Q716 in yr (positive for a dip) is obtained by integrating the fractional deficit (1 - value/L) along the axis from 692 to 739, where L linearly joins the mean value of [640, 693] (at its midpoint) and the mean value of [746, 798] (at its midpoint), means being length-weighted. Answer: 9.45 yr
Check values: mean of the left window 0.728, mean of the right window 1.06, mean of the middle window 0.697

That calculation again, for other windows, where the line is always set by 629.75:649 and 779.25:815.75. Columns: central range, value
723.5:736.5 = 5.43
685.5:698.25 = 1.92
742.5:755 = 1.12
